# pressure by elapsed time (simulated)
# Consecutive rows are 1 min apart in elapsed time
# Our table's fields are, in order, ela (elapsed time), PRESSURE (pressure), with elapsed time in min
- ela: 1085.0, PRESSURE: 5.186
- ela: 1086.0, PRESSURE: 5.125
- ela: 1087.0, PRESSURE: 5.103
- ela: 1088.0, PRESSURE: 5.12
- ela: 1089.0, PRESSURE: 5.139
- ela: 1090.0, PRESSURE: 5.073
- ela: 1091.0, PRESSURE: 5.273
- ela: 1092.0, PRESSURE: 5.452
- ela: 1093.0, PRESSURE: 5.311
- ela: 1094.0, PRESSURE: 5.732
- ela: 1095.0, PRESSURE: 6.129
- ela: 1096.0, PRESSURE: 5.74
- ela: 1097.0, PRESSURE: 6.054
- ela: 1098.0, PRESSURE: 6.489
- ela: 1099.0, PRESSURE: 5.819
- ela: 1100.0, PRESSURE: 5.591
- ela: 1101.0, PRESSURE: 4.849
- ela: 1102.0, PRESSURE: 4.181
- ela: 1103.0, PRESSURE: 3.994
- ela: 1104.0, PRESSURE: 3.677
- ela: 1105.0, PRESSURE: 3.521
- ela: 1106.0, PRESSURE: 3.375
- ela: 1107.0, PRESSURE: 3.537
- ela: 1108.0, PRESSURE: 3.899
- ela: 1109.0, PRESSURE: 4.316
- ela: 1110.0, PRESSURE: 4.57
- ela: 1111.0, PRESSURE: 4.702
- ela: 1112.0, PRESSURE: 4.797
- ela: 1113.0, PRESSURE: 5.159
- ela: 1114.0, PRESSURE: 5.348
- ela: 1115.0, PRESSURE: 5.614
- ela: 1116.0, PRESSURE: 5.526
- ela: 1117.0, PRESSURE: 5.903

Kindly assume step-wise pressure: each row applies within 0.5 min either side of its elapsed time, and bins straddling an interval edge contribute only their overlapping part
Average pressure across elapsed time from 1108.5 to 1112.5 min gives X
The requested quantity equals 4.6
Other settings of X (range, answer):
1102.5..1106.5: 3.64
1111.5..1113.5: 4.98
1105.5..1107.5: 3.46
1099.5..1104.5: 4.46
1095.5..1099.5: 6.03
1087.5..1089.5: 5.13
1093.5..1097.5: 5.91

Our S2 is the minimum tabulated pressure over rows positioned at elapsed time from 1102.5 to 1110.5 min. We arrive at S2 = 3.375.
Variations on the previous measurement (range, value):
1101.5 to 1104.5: 3.677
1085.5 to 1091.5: 5.073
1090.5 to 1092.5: 5.273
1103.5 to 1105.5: 3.521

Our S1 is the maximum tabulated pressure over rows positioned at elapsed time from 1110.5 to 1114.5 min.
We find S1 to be 5.348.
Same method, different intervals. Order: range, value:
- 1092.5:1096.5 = 6.129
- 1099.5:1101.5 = 5.591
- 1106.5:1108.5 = 3.899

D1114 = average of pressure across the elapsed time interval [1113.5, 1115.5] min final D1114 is 5.48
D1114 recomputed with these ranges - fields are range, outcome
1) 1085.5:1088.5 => 5.12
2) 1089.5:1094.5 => 5.37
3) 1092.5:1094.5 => 5.52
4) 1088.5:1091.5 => 5.16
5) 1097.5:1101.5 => 5.69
